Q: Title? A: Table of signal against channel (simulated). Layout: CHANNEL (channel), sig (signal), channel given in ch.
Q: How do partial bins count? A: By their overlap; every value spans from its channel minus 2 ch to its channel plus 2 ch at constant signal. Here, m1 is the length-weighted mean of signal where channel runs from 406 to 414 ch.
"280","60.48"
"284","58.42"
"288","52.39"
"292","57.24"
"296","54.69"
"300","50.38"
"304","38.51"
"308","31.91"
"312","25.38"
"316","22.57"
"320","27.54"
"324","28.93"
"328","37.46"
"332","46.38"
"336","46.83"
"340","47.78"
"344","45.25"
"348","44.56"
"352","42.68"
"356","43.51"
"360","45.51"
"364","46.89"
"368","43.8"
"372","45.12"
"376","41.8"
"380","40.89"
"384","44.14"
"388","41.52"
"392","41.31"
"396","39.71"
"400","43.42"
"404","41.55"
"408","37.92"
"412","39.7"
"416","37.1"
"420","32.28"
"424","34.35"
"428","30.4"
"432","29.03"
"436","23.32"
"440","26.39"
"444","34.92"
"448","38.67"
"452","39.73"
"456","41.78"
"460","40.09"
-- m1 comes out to 38.8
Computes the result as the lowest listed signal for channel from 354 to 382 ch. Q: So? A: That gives 40.89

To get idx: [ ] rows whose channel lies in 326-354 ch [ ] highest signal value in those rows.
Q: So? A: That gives 47.78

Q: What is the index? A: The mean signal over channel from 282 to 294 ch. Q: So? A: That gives 56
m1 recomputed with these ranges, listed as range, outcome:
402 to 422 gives 37.7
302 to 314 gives 31.9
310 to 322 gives 25.2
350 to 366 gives 44.6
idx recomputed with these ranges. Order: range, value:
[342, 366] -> 46.89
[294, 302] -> 54.69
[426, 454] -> 39.73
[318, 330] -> 37.46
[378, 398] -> 44.14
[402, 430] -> 41.55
